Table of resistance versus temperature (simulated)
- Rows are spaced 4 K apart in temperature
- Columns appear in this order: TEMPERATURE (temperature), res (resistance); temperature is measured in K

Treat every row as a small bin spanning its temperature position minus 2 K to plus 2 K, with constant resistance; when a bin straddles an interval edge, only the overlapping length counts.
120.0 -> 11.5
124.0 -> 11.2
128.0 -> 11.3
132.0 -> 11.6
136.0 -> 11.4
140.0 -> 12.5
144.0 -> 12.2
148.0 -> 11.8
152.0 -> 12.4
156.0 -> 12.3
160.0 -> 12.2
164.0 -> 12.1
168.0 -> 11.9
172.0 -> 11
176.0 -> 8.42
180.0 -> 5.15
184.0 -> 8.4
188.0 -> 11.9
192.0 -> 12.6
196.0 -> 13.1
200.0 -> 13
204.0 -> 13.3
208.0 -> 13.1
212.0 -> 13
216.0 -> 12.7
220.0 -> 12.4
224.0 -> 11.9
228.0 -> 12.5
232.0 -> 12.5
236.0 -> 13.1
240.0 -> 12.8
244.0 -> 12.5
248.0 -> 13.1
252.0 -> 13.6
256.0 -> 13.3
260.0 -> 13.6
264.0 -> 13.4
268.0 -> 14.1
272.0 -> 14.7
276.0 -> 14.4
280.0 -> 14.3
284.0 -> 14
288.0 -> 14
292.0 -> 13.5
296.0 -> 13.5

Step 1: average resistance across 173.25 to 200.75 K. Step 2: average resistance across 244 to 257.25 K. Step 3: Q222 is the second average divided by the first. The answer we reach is 1.29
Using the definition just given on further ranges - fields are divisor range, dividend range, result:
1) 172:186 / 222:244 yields 1.60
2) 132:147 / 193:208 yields 1.09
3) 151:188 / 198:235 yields 1.22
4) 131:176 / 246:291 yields 1.17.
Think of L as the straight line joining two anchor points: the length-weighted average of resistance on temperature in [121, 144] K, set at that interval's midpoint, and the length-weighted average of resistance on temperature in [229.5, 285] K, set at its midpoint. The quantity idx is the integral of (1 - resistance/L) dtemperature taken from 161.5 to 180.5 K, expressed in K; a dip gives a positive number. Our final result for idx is 3.22 K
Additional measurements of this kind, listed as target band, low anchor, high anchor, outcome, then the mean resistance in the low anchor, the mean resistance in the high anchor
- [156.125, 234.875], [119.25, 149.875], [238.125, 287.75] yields 6.0 K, 11.7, 13.7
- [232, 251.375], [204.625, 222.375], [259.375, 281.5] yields 0.8 K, 12.8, 14.1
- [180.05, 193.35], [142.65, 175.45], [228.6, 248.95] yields 2.3 K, 11.8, 12.8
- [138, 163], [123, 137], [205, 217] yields -0.9 K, 11.4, 13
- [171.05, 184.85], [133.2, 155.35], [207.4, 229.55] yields 4.8 K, 12.1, 12.6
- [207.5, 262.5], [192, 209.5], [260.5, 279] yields 2.9 K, 13.1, 14.1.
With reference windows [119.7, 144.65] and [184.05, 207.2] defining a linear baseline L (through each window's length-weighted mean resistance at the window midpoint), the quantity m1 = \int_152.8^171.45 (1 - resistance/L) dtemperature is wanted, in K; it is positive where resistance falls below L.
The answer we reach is -0.1 K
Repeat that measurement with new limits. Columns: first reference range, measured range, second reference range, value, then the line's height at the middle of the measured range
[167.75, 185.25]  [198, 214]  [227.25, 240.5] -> -3.5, 10.8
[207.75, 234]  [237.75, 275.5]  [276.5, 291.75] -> -0.2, 13.4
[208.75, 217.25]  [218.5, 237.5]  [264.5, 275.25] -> 1.1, 13.3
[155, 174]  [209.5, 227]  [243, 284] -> 0.5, 12.9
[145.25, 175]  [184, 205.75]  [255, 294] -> 0.2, 12.5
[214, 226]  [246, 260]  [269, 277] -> 0.3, 13.7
